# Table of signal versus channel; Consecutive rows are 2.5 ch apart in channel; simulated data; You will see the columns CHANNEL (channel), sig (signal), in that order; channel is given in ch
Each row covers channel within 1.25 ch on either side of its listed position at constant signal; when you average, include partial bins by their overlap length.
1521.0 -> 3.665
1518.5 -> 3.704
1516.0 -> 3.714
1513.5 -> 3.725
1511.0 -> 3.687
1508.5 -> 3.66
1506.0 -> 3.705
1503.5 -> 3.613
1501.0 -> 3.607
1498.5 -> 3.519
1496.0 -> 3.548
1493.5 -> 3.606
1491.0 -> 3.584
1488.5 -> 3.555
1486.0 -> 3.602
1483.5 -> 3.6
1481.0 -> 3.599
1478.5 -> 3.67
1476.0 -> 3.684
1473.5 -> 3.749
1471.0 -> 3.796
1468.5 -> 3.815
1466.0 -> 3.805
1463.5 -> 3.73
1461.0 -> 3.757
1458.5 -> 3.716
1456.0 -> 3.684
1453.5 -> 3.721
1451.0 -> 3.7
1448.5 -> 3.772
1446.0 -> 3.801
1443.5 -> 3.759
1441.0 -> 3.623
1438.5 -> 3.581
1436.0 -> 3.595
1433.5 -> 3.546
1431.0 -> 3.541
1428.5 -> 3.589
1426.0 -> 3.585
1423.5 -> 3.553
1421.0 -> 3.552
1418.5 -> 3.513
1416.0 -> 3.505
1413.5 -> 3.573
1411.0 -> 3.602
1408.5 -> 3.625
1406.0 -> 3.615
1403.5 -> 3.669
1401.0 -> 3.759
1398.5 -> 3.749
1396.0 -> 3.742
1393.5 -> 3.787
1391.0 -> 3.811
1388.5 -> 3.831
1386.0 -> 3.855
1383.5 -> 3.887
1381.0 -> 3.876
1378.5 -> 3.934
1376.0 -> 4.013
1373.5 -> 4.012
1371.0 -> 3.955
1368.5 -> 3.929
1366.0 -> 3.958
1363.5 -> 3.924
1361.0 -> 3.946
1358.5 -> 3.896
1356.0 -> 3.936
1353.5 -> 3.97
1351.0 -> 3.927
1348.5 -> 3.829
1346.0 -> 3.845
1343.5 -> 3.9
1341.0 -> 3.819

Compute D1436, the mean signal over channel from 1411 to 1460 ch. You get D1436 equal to 3.63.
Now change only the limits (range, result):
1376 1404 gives 3.82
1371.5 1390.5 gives 3.91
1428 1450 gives 3.65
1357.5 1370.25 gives 3.93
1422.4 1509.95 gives 3.66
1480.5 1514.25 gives 3.61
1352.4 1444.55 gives 3.75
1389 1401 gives 3.77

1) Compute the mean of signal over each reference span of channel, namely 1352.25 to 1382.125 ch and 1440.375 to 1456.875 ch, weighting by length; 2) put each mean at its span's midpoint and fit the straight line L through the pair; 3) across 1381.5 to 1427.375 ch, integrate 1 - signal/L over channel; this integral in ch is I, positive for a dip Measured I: 2.0 ch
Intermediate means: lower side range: 3.95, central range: 3.68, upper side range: 3.73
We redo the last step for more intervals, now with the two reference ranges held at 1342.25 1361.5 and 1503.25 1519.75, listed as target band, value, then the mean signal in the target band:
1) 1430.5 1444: 0.7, 3.6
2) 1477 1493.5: 0.5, 3.6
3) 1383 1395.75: 0.1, 3.82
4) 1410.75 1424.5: 1.0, 3.55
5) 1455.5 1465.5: 0.1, 3.73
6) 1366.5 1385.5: -0.3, 3.94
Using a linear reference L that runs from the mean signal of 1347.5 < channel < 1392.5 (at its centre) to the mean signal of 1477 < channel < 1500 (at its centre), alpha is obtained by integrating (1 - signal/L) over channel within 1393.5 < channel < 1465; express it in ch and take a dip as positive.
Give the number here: 1.9 ch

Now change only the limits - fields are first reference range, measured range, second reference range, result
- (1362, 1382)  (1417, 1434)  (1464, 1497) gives 1.1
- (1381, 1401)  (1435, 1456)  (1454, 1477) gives 0.4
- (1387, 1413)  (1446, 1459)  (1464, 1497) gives -0.2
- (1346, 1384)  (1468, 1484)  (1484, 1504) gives -0.3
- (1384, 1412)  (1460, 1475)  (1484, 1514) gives -0.5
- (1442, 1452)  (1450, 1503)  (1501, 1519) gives 0.8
